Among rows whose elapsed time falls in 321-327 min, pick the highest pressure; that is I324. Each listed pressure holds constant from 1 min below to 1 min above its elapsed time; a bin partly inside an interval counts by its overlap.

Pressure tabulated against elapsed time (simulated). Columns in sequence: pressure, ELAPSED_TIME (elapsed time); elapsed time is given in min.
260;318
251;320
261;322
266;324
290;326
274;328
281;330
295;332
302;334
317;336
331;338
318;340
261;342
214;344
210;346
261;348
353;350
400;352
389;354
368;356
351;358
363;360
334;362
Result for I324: 290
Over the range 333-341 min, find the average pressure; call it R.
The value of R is 317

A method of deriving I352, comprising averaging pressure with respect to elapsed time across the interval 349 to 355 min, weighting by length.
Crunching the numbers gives 381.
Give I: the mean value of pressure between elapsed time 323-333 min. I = 281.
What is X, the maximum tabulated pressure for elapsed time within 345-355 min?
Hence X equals 400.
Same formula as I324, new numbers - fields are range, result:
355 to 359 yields 368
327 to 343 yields 331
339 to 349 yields 318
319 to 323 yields 261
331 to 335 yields 302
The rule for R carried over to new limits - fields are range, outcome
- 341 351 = 260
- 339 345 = 264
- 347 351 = 307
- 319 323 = 256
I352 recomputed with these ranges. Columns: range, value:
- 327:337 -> 294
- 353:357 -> 378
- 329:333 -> 288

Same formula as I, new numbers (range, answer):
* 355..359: 360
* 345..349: 236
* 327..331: 278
